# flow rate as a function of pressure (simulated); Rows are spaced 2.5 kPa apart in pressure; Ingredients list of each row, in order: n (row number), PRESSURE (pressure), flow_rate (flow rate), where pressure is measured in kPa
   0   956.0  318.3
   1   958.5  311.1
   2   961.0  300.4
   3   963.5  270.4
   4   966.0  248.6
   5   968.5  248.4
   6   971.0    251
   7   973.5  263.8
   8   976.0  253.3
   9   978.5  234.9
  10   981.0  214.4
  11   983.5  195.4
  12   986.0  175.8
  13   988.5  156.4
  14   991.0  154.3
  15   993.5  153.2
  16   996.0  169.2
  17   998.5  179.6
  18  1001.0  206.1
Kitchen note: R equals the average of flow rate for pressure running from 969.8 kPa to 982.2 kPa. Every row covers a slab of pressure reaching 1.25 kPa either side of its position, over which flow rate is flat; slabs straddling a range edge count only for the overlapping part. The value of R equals 244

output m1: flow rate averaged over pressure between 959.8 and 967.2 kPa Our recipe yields 273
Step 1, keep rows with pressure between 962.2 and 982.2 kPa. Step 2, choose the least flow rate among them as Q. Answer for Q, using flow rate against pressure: 214.4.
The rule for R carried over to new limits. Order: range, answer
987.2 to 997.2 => 158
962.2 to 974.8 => 257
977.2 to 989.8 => 195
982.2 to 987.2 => 186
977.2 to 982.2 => 225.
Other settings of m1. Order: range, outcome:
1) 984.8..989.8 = 166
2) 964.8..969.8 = 249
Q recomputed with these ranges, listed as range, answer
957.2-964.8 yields 270.4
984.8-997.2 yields 153.2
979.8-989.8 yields 156.4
